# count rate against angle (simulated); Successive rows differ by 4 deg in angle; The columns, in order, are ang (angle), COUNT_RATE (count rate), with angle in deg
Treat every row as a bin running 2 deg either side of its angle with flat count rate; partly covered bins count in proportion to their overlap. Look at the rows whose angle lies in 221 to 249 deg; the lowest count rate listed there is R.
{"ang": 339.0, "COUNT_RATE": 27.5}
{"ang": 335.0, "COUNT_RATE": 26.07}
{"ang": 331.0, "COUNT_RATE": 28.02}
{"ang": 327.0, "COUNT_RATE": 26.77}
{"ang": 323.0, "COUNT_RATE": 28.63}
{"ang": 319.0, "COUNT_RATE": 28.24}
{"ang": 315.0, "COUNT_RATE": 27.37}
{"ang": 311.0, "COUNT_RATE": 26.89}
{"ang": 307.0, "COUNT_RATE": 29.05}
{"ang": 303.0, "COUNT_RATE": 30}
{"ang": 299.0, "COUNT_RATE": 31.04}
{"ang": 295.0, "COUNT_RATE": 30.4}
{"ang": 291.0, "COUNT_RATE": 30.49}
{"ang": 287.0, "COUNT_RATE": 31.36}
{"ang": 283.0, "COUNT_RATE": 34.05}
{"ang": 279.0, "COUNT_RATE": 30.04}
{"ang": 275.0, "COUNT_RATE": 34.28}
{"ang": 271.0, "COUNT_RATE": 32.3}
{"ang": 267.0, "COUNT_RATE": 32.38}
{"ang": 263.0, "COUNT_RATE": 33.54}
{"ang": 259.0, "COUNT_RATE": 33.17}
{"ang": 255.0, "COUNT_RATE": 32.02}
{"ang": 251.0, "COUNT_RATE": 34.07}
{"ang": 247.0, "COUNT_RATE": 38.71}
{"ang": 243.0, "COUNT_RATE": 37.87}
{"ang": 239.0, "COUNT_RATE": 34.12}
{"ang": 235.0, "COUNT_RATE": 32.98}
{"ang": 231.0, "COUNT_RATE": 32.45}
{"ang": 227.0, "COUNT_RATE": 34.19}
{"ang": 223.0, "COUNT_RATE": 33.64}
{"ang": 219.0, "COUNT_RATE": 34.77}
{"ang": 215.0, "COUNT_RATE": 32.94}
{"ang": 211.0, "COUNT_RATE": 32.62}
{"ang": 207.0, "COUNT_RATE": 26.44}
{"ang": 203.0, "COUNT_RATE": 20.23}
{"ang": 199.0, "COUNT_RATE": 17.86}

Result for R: 32.45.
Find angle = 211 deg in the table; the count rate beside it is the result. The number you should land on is 32.62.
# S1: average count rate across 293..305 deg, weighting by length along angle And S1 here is 30.5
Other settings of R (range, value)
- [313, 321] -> 27.37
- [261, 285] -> 30.04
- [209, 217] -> 32.62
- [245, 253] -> 34.07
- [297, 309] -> 29.05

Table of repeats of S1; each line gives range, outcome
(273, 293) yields 32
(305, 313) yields 28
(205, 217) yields 30.7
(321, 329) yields 27.7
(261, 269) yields 33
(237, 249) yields 36.9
